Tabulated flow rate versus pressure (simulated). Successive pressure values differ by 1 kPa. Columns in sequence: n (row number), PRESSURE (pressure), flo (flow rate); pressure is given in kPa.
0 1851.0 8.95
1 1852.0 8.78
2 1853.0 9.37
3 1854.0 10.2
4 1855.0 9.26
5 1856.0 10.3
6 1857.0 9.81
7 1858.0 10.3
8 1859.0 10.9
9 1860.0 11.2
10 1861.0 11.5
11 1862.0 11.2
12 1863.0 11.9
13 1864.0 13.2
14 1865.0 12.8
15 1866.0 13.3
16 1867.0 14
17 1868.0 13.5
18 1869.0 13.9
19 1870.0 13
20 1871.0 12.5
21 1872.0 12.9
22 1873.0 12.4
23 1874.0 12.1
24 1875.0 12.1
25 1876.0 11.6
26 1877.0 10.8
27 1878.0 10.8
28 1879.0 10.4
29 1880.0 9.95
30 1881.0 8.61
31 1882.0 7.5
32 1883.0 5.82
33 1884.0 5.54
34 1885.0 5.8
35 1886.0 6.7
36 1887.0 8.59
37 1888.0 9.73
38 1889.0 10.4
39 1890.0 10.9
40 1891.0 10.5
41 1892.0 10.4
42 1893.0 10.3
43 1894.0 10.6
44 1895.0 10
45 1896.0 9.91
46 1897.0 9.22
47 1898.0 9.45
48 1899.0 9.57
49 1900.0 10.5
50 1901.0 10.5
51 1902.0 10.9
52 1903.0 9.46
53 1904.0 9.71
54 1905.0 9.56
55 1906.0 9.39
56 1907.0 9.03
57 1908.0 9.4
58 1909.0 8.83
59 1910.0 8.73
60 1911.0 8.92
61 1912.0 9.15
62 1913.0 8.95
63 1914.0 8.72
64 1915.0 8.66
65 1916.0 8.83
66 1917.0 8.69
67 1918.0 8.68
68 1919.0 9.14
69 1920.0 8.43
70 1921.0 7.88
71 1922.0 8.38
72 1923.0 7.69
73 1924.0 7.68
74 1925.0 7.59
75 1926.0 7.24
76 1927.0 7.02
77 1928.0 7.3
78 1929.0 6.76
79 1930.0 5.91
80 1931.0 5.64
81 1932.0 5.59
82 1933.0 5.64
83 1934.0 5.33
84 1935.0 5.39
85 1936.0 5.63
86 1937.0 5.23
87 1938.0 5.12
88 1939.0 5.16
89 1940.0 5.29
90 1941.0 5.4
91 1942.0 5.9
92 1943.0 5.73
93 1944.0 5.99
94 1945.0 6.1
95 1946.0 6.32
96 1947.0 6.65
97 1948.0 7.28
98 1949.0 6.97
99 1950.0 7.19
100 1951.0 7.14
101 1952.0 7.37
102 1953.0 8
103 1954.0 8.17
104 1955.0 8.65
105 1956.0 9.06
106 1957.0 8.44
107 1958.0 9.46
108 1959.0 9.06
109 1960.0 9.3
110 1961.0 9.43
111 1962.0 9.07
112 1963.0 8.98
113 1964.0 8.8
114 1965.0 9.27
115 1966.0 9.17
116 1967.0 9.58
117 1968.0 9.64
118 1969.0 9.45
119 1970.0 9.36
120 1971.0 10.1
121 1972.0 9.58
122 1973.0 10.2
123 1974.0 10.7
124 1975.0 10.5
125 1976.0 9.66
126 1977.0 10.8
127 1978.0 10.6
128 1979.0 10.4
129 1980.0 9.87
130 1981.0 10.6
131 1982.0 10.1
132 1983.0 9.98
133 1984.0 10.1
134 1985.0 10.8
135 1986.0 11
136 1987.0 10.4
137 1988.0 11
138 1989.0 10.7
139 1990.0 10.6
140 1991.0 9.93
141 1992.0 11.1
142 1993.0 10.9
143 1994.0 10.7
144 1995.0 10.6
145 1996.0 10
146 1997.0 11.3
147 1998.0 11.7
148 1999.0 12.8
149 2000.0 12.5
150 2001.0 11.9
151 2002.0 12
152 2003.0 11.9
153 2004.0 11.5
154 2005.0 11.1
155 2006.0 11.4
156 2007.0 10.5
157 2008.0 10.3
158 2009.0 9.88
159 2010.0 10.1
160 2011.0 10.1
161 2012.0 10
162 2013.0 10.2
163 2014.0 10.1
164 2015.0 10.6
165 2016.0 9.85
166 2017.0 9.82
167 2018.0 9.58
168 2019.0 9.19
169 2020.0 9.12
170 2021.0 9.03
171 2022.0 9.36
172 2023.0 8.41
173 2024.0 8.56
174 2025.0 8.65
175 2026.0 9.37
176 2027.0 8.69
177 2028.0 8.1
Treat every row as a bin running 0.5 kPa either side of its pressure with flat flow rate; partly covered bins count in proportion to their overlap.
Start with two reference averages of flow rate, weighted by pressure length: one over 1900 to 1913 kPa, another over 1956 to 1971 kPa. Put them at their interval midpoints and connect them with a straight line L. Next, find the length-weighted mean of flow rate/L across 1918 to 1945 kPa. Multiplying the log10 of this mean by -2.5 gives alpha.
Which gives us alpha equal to 0.399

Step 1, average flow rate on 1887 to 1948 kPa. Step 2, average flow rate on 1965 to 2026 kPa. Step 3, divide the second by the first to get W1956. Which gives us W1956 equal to 1.3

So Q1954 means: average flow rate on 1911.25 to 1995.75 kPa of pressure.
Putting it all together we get 8.44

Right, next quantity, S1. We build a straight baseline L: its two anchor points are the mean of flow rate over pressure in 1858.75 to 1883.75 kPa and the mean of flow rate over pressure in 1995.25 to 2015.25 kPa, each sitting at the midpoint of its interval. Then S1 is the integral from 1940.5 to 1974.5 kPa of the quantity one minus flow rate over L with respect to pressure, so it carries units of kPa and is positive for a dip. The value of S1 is 8.8 kPa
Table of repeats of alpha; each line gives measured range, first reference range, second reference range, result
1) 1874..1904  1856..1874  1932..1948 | 0.05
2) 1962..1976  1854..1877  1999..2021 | 0.14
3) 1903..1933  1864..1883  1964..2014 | 0.35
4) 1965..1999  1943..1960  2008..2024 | -0.20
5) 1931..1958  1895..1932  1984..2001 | 0.42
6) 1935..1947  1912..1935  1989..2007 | 0.43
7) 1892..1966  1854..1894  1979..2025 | 0.30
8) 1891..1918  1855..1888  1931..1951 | -0.13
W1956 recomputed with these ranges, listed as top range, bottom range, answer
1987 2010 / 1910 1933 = 1.41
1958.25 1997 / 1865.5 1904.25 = 0.97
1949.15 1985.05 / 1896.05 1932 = 1.09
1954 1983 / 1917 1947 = 1.47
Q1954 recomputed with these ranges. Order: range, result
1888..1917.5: 9.63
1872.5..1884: 9.99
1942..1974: 8.37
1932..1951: 5.93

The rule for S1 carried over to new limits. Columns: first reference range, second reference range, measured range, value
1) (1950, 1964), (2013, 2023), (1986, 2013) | -4.8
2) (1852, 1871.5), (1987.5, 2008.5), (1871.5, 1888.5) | 3.0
